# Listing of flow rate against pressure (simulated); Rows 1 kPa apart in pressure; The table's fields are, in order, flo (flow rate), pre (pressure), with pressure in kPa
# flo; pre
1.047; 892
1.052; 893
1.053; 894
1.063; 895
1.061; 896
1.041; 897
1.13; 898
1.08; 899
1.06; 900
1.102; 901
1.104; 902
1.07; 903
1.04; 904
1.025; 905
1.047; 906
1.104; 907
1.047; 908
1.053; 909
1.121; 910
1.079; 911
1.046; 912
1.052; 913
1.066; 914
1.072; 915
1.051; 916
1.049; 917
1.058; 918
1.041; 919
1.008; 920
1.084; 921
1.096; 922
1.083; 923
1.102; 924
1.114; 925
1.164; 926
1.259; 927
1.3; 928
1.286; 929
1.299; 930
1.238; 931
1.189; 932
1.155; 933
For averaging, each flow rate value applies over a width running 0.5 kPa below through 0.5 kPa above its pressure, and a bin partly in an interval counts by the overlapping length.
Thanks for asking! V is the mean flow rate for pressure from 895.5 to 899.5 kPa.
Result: 1.08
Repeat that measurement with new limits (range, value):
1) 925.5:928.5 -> 1.24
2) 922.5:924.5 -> 1.09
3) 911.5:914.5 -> 1.05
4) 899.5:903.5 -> 1.08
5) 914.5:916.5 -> 1.06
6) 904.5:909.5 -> 1.06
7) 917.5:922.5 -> 1.06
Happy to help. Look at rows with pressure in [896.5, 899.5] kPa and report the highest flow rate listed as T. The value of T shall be 1.13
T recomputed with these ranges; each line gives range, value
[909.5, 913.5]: 1.121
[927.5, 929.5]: 1.3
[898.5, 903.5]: 1.104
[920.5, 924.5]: 1.102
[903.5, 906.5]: 1.047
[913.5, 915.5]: 1.072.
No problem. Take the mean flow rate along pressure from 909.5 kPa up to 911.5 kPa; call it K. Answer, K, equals 1.1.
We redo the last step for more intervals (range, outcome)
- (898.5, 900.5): 1.07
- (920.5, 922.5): 1.09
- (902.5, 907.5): 1.06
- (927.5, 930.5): 1.3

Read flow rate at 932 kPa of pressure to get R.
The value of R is 1.189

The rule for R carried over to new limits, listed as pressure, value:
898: 1.13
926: 1.164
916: 1.051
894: 1.053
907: 1.104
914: 1.066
